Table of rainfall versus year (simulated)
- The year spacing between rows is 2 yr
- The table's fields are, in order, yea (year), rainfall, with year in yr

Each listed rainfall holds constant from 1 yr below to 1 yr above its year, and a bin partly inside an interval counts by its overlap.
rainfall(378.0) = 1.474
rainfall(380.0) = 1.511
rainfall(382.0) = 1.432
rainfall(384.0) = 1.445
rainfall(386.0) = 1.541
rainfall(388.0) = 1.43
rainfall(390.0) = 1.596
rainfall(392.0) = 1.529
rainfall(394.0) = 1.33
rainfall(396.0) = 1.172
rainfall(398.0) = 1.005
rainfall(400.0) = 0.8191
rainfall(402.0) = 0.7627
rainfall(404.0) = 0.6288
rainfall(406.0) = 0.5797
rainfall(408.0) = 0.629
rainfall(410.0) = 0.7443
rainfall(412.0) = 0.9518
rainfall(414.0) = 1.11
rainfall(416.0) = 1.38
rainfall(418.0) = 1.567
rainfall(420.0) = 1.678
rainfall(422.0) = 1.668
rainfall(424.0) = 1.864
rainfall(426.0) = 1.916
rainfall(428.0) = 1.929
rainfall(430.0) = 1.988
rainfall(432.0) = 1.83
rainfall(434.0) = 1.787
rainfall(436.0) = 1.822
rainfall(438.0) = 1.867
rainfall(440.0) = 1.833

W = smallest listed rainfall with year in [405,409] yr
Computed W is 0.5797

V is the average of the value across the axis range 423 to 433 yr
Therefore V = 1.91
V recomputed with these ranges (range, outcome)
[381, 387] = 1.47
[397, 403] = 0.862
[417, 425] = 1.69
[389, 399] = 1.33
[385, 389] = 1.49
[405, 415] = 0.803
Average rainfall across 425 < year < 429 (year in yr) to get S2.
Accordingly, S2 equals 1.92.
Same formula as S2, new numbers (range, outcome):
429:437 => 1.86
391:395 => 1.43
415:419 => 1.47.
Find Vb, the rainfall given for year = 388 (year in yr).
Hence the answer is 1.43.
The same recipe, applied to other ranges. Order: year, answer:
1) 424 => 1.864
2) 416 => 1.38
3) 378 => 1.474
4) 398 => 1.005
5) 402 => 0.7627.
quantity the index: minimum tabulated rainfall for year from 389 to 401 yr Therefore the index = 0.8191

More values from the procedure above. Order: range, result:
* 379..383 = 1.432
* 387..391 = 1.43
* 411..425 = 0.9518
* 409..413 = 0.7443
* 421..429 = 1.668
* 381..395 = 1.33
